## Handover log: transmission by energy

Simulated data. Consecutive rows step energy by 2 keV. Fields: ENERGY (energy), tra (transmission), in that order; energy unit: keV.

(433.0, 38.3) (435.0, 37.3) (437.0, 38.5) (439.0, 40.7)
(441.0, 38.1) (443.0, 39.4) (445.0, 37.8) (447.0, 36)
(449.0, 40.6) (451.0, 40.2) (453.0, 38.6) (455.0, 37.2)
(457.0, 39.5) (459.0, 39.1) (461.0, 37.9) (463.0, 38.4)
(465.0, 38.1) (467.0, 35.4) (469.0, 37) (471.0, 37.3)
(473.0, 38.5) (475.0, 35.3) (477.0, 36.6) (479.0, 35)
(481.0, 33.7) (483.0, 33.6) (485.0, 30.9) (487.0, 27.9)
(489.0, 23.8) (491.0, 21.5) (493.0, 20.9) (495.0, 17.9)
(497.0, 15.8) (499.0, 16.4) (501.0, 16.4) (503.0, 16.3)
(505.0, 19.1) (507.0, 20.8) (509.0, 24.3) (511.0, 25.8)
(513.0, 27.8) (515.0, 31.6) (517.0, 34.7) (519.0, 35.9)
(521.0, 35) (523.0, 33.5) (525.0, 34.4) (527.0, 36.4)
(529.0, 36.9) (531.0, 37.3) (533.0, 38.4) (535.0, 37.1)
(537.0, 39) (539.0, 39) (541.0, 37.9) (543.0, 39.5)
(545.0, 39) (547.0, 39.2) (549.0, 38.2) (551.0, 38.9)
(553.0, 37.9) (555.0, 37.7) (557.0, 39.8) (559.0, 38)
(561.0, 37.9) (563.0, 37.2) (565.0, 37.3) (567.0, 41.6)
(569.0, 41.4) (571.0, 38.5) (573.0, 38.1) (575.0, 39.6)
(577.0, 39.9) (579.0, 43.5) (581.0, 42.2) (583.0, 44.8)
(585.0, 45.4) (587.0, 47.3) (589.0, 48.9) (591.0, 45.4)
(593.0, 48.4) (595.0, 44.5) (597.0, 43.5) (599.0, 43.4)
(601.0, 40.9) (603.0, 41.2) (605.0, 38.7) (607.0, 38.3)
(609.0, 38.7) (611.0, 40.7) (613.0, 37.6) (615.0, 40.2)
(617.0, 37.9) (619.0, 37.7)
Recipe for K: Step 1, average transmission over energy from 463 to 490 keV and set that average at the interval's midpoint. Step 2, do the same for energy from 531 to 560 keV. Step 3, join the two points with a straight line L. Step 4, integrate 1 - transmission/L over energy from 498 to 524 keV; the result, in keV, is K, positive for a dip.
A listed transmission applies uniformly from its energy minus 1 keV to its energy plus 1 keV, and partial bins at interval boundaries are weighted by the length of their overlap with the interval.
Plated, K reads 7.5 keV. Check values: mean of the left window 34.2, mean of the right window 38.5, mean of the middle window 26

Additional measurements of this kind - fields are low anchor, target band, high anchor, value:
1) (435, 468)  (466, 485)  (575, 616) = 1.7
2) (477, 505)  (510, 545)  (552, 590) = -3.9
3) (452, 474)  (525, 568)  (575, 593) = 4.4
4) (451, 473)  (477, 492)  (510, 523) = 2.4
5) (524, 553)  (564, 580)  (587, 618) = 0.0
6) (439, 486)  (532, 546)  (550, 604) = 0.6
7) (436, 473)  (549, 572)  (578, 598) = 2.7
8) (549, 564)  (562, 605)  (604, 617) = -4.3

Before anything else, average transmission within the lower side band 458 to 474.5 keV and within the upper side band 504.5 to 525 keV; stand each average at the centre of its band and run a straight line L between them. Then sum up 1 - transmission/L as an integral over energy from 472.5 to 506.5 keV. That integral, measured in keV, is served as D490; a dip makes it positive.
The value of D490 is 8.5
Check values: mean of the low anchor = 37.6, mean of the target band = 25.6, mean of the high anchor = 29.4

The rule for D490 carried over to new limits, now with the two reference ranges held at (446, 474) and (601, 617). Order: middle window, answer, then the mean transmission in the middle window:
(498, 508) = 5.4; 17.8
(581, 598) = -2.9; 45.8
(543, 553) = 0.0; 38.8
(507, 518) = 3.0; 28.1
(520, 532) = 1.0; 35.6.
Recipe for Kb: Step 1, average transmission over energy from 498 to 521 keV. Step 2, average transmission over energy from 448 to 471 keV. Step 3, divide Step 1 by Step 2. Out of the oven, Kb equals 0.7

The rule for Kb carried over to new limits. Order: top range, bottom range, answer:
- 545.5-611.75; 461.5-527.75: 1.40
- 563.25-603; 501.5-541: 1.35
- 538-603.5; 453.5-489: 1.15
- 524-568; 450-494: 1.11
